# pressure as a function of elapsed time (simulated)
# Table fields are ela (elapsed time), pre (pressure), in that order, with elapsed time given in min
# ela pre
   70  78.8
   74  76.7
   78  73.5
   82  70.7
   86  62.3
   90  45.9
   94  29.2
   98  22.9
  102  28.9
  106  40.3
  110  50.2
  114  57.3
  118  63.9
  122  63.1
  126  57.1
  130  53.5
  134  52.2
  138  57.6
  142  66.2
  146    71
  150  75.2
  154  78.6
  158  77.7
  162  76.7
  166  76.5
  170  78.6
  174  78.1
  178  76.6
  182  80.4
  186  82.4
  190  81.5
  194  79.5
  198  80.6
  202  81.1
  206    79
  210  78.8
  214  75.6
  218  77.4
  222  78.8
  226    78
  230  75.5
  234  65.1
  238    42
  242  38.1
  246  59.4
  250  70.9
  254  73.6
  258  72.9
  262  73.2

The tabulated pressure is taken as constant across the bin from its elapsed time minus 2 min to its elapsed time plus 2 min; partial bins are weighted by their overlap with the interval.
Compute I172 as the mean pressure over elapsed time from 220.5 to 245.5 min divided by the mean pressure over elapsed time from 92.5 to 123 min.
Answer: 1.4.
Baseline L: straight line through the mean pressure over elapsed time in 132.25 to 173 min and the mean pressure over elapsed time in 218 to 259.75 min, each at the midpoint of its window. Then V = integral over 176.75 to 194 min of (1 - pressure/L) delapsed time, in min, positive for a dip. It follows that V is -2.74 min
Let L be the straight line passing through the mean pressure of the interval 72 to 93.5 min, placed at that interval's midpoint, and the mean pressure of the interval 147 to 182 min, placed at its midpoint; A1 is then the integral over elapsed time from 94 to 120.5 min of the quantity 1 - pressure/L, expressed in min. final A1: 9.6 min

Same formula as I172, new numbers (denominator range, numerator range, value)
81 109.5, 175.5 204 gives 1.90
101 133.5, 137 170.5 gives 1.40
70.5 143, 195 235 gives 1.42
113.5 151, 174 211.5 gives 1.30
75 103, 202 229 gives 1.58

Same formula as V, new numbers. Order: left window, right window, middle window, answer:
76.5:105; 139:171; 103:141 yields 3.58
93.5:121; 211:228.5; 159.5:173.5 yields -3.67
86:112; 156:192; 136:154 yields -1.55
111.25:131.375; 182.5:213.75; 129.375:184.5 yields -2.38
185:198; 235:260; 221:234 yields -1.56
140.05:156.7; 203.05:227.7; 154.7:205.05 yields -2.51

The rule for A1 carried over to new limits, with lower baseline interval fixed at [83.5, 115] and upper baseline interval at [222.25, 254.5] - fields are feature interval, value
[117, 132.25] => -4.4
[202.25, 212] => -3.5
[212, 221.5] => -2.7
